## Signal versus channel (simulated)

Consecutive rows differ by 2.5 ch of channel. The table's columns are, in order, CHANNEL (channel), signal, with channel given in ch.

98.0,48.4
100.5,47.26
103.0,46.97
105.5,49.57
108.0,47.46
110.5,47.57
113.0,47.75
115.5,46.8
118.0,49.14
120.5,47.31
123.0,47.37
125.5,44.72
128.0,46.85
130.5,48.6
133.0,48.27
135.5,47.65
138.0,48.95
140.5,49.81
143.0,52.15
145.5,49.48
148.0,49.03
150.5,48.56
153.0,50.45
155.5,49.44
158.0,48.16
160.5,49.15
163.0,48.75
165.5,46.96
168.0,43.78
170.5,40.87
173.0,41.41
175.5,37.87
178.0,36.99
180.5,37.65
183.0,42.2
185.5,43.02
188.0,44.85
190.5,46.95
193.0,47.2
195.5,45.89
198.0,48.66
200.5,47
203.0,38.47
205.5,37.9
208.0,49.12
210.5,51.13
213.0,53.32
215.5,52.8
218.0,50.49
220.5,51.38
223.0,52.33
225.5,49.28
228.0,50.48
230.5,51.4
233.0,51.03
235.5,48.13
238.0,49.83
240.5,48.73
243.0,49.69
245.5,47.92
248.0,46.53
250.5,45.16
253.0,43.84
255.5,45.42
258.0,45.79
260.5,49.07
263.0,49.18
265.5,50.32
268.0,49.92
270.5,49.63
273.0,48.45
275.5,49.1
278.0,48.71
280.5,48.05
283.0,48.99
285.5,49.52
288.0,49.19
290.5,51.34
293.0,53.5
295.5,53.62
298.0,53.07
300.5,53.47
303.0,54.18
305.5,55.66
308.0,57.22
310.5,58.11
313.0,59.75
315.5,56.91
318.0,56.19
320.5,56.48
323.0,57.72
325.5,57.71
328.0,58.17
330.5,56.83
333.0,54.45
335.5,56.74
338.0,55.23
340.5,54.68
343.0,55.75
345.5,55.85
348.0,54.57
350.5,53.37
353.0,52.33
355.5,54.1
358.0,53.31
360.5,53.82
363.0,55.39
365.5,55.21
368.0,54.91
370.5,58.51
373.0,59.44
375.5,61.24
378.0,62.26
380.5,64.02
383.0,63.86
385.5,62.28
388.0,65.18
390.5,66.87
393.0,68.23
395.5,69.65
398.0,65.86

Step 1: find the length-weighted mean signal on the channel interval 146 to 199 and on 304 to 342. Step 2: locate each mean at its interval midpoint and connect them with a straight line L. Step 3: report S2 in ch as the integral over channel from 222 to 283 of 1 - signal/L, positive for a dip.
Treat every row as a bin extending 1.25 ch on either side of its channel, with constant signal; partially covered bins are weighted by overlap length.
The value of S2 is 3.13 ch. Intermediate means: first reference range 45.2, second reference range 56.8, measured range 48.7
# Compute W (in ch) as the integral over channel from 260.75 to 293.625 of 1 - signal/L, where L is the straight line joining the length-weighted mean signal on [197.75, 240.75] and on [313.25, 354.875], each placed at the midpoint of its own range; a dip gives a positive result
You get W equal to 1.80 ch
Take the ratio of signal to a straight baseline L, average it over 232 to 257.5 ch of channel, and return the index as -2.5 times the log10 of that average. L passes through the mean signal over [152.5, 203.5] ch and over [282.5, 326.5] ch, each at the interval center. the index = 0.052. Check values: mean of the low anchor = 44.6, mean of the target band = 47.5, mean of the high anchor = 54.7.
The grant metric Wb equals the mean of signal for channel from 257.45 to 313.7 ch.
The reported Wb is 51.5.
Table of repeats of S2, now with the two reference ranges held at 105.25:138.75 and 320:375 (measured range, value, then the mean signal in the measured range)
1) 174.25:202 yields 3.7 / 43.4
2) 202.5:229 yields 1.0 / 49.1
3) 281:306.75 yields 0.8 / 52.1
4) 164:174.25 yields 1.2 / 43.4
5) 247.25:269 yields 2.2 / 47.2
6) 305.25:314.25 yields -0.6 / 57.9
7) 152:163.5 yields -0.1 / 49.2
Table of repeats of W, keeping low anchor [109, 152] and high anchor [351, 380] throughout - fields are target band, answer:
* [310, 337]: -1.0 ch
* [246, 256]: 1.3 ch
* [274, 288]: 1.2 ch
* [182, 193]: 1.2 ch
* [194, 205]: 1.3 ch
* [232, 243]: 0.5 ch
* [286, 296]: 0.4 ch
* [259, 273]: 0.9 ch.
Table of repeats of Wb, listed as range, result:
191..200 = 47.2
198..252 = 48.6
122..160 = 48.7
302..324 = 56.9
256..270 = 48.7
